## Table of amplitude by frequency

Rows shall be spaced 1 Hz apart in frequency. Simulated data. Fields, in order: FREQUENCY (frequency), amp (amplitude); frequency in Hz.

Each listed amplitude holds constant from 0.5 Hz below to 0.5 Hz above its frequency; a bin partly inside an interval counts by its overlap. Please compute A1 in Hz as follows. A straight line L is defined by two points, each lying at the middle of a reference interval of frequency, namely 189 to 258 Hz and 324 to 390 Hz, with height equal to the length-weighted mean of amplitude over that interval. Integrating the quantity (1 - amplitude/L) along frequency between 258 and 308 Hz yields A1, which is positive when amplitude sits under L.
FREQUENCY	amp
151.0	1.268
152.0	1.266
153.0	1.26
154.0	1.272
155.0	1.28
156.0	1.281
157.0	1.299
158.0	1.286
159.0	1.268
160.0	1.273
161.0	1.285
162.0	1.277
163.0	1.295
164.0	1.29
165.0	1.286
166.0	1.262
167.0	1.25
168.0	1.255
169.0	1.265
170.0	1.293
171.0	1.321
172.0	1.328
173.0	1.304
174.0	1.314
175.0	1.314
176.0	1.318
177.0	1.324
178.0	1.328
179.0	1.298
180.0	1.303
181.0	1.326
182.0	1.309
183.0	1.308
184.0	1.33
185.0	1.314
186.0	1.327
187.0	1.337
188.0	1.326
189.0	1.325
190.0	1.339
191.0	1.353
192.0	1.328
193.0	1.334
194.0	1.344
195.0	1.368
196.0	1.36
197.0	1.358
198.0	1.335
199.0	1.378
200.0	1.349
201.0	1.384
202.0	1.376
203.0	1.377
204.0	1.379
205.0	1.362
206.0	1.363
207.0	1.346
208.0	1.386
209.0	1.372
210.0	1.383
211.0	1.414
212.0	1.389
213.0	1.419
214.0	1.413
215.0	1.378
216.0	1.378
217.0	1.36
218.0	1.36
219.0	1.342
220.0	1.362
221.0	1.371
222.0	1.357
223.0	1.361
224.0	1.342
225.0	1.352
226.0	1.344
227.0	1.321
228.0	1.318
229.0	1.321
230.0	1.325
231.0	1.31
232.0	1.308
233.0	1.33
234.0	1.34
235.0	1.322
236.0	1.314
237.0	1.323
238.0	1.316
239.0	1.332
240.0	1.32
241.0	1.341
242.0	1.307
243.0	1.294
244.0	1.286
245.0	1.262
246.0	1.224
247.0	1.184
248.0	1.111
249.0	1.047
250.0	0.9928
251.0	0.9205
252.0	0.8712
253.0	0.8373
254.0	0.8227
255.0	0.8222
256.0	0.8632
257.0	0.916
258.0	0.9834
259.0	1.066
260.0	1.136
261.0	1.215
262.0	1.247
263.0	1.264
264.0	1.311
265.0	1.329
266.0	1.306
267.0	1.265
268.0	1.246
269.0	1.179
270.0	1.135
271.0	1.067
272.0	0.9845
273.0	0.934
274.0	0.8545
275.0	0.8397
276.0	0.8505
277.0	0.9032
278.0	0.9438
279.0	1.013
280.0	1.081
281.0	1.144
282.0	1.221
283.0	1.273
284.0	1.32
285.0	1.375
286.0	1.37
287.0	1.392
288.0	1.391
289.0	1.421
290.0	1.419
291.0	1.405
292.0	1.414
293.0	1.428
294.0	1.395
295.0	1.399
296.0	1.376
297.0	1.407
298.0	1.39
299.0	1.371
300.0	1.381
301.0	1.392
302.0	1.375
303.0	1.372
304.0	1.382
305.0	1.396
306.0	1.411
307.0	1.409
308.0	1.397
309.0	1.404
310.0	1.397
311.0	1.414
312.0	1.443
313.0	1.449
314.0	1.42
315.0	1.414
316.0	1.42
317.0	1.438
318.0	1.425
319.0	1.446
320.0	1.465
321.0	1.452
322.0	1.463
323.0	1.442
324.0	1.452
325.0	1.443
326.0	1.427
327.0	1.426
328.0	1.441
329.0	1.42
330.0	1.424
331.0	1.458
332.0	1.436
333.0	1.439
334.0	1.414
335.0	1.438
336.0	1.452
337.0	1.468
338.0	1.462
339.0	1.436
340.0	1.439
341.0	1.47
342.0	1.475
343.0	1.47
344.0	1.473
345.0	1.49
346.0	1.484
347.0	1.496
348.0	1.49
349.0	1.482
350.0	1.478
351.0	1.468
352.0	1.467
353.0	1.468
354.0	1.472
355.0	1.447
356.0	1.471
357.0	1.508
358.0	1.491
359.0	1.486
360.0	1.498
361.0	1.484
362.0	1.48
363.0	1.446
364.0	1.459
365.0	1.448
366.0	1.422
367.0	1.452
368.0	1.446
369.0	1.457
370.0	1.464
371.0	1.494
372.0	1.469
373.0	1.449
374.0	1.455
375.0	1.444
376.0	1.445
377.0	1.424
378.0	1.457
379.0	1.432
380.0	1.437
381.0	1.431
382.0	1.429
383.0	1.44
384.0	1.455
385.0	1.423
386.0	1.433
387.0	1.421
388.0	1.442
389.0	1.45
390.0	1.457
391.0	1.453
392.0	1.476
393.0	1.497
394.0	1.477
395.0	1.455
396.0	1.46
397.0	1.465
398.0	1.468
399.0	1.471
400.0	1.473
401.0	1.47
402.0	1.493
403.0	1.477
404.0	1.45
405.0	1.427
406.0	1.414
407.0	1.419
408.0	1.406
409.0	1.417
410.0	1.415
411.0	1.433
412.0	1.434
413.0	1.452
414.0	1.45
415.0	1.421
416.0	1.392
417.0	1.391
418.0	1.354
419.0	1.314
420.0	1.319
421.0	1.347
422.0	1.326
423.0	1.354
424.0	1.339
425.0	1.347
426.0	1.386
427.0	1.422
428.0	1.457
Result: 4.1 Hz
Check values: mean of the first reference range 1.28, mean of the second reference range 1.46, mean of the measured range 1.25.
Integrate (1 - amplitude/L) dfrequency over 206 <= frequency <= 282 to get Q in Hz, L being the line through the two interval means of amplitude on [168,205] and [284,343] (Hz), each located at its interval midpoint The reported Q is 9.1 Hz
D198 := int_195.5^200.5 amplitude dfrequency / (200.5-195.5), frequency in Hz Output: 1.36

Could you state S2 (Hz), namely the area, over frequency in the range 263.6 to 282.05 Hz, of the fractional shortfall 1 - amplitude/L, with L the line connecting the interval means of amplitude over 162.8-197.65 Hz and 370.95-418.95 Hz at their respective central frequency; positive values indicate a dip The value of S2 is 3.9 Hz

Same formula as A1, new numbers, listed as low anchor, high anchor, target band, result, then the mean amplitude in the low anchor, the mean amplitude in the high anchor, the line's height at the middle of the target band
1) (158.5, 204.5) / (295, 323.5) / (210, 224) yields -0.3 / 1.32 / 1.41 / 1.35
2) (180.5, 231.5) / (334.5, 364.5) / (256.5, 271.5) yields 2.4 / 1.35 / 1.47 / 1.4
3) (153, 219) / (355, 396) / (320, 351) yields -0.6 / 1.33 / 1.46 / 1.43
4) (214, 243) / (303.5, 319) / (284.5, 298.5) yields 0.0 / 1.34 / 1.42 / 1.4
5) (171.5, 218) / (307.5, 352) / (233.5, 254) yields 2.9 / 1.35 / 1.45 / 1.38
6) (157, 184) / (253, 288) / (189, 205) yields -1.4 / 1.3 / 1.11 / 1.25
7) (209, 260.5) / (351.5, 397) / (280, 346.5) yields -2.4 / 1.24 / 1.46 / 1.36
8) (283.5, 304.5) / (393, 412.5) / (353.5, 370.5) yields -0.5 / 1.39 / 1.45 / 1.43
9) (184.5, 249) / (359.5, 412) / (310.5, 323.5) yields -0.3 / 1.34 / 1.45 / 1.4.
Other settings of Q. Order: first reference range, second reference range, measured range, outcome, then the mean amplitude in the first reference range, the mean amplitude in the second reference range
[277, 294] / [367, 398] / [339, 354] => -0.9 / 1.28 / 1.45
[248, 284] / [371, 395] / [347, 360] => -1.2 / 1.06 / 1.45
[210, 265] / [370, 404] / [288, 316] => -1.5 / 1.24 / 1.46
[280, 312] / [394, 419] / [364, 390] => -0.5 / 1.37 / 1.44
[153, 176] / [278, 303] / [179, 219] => -1.7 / 1.29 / 1.33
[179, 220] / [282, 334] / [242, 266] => 5.0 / 1.36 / 1.41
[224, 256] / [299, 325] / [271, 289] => 2.8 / 1.21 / 1.42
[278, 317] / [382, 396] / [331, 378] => -1.5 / 1.36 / 1.45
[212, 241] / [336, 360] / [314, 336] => 0.2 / 1.34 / 1.47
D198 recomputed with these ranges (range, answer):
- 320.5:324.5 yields 1.45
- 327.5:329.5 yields 1.43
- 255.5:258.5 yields 0.921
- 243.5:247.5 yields 1.24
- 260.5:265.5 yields 1.27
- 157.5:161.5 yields 1.28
